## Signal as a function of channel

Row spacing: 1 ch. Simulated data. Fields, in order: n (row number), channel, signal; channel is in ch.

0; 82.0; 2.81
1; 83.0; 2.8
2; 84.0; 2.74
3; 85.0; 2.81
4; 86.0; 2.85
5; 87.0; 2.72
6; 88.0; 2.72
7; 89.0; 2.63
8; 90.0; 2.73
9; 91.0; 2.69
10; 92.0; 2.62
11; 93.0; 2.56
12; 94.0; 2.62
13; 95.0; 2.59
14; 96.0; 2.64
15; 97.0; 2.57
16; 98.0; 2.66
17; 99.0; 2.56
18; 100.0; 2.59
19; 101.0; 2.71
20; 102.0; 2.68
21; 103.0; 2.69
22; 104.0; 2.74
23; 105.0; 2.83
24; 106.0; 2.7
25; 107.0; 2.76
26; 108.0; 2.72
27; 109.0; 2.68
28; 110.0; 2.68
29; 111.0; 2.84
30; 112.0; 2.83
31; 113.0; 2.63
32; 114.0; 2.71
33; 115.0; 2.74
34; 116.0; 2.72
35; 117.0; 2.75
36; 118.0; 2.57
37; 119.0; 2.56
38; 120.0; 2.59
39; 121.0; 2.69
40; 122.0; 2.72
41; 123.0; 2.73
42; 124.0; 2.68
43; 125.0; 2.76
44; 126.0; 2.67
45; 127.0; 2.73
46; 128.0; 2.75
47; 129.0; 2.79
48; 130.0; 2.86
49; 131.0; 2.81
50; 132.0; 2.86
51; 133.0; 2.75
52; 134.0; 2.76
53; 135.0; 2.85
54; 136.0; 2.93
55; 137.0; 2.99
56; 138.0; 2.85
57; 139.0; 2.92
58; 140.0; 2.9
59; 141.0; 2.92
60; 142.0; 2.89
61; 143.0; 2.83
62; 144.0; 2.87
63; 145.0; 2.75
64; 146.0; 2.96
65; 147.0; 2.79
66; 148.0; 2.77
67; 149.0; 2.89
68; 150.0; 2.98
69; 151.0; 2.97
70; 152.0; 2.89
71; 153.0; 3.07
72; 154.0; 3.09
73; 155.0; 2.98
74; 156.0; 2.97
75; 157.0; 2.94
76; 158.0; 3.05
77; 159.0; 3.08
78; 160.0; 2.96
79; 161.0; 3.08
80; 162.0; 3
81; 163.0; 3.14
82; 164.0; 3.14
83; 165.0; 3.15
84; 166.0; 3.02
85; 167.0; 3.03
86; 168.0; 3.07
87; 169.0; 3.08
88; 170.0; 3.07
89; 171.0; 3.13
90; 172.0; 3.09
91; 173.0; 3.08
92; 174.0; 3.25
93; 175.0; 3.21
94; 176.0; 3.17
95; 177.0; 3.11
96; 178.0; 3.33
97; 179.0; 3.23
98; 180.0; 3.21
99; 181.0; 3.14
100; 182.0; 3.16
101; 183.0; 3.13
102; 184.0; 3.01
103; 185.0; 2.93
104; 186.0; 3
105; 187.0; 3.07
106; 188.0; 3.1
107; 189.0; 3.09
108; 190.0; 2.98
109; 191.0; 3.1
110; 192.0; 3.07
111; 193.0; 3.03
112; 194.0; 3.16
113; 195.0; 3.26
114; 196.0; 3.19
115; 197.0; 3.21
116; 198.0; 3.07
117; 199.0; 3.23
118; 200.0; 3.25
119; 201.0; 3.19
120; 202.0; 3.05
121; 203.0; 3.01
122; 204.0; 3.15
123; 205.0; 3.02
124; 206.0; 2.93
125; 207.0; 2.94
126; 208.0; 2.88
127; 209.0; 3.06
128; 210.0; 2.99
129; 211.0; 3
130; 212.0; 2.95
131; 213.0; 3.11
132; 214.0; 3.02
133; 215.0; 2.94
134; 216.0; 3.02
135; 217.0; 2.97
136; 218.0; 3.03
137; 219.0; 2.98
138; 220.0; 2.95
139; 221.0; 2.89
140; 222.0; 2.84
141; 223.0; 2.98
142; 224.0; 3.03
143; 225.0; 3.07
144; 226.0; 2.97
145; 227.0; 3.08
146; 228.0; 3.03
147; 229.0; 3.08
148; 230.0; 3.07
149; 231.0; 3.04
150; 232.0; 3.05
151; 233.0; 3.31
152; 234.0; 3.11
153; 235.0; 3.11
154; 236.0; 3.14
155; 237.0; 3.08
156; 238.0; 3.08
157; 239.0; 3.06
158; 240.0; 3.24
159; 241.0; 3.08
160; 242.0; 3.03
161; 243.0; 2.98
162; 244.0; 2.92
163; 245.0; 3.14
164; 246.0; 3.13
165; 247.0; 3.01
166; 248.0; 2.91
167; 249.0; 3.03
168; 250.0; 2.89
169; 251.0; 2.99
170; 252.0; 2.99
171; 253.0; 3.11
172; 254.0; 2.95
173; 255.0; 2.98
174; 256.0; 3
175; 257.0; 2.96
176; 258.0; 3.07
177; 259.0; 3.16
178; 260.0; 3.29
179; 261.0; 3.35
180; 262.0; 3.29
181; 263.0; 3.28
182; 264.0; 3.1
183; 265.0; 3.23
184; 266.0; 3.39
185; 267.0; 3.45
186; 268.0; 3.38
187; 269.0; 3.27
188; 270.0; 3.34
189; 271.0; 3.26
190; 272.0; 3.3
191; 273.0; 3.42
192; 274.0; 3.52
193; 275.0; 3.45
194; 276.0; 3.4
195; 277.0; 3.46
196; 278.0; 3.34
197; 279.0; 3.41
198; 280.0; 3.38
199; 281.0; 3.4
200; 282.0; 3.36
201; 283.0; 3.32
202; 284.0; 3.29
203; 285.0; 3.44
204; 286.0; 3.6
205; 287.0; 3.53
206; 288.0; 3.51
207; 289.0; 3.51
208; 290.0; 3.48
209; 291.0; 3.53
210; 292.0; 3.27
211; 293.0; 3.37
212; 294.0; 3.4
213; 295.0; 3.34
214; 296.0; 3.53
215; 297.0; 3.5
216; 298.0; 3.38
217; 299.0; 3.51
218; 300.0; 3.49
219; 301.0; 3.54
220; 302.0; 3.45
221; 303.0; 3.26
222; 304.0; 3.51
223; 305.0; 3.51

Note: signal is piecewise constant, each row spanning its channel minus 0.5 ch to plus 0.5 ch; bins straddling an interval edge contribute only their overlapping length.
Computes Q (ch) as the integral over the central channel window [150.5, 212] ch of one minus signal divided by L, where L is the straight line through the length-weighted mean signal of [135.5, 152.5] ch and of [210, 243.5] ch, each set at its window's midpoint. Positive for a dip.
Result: -2.6 ch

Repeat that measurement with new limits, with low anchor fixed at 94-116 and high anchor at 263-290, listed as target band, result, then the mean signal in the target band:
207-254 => 2.5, 3.03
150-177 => -1.3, 3.06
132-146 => -0.2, 2.87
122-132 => 0.1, 2.76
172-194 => -0.8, 3.11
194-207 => -0.2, 3.12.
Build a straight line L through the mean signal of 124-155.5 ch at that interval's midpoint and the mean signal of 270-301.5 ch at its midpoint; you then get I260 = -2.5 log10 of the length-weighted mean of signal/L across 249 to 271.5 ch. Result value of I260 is 0.05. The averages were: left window 2.86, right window 3.43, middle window 3.17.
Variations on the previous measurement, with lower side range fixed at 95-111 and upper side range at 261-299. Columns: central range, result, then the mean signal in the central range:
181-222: 0.01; 3.05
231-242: 0.03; 3.12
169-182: -0.07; 3.16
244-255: 0.09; 3.01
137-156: -0.02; 2.91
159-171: -0.05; 3.07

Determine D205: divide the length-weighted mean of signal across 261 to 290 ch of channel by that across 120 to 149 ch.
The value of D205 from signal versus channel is 1.20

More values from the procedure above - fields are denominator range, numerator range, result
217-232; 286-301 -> 1.15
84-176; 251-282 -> 1.15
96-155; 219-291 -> 1.15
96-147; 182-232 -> 1.11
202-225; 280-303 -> 1.15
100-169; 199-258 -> 1.07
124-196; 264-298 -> 1.14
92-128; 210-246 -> 1.13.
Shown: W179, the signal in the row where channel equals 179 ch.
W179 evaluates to 3.23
